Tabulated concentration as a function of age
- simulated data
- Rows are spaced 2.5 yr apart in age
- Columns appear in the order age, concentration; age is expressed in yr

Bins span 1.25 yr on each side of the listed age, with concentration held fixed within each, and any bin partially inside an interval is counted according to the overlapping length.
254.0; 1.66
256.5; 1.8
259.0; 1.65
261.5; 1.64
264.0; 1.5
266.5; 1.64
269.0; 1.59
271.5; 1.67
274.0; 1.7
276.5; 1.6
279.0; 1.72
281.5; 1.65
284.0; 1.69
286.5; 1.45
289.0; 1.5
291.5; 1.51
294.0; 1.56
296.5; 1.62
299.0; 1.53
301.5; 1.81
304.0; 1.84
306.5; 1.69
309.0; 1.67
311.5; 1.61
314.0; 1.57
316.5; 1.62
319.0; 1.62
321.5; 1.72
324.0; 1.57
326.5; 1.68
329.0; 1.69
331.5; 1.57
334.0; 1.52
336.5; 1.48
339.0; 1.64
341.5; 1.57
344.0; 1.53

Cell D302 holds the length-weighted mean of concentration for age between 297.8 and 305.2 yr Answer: 1.73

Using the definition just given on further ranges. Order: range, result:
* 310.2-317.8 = 1.6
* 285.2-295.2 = 1.51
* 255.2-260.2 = 1.73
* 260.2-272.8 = 1.61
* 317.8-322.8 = 1.67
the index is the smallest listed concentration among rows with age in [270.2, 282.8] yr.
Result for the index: 1.6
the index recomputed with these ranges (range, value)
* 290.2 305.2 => 1.51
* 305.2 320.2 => 1.57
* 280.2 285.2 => 1.65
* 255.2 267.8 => 1.5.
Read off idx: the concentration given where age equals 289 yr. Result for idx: 1.5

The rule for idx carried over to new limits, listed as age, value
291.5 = 1.51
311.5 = 1.61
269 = 1.59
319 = 1.62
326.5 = 1.68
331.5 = 1.57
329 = 1.69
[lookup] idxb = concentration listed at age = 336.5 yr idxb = 1.48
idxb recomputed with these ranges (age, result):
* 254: 1.66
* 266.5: 1.64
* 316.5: 1.62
